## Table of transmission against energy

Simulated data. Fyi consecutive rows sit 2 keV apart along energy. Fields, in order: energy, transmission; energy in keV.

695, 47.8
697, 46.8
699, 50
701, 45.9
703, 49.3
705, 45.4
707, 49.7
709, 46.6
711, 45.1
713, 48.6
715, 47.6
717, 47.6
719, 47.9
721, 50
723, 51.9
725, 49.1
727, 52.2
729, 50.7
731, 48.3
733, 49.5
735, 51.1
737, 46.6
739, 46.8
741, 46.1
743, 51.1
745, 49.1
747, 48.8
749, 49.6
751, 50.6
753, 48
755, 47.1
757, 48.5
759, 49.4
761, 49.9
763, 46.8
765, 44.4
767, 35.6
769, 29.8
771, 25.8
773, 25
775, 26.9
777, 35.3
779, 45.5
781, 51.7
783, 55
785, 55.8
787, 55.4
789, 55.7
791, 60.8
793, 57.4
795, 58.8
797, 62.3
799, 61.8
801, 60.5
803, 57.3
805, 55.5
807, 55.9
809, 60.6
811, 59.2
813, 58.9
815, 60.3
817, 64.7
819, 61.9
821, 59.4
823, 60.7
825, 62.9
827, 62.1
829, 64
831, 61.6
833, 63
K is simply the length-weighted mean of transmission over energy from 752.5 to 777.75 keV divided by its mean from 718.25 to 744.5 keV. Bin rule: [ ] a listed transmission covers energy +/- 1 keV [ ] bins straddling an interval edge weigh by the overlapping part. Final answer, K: 0.8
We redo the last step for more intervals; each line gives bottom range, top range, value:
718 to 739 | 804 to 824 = 1.20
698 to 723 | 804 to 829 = 1.26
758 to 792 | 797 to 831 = 1.37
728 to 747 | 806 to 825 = 1.24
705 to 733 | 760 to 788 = 0.85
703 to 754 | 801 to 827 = 1.23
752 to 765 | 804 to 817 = 1.23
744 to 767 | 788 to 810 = 1.23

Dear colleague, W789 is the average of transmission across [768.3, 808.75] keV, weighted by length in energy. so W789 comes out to 50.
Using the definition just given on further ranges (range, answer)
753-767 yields 46.8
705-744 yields 48.7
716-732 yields 49.7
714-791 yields 46.7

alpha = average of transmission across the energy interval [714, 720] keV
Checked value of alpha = 47.7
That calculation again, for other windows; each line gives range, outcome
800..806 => 57.8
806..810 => 58.2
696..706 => 47.5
